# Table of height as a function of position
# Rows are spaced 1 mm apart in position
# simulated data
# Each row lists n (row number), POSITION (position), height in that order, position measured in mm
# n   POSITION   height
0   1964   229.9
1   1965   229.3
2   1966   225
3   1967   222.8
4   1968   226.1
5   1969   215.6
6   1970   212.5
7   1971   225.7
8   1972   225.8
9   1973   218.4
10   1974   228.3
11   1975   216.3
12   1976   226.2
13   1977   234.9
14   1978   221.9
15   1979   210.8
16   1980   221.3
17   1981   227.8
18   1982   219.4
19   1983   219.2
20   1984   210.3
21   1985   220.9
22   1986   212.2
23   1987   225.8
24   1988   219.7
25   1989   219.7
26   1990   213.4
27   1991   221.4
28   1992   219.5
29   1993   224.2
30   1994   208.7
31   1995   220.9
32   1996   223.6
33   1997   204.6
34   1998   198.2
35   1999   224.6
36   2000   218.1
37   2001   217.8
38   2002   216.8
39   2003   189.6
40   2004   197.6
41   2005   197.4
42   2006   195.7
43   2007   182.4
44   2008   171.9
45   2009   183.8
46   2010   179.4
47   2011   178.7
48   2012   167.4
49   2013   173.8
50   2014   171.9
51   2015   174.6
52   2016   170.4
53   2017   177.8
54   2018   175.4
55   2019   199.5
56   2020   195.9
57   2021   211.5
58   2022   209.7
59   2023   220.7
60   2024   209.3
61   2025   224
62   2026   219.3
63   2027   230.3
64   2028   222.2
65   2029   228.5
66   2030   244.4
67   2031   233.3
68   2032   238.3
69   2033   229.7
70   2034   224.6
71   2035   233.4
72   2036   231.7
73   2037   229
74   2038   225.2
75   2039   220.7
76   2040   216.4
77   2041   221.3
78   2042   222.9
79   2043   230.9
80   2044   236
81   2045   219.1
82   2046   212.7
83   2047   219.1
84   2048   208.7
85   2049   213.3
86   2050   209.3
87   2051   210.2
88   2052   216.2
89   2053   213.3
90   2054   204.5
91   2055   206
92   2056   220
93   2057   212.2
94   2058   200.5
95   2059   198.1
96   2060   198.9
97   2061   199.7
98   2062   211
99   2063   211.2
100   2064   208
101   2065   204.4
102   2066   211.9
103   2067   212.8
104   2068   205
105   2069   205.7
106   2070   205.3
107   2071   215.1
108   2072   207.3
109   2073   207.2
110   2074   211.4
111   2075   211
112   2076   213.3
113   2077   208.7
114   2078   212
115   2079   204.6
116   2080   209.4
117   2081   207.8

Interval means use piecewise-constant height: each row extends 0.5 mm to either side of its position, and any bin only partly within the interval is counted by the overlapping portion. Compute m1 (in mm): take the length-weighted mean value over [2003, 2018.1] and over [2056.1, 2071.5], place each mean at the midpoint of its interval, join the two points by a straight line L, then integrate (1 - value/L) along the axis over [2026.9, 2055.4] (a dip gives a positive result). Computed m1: -3.9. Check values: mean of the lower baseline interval 180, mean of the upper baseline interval 207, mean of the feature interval 222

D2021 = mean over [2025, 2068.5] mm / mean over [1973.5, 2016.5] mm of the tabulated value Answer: 1.1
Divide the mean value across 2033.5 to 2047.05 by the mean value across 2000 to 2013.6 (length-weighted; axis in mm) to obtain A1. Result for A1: 1.2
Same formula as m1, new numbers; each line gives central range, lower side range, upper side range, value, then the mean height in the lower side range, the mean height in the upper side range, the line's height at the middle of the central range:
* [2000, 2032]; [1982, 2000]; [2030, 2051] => 2.99 mm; 217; 224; 220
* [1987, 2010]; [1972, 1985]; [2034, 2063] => 1.29 mm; 221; 216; 220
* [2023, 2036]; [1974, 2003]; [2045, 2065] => -0.94 mm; 218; 209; 213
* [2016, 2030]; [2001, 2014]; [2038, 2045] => -0.35 mm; 187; 224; 204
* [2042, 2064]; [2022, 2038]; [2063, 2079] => 0.51 mm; 227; 209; 217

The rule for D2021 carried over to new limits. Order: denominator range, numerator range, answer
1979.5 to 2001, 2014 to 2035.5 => 0.97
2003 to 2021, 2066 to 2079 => 1.14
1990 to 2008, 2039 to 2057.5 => 1.04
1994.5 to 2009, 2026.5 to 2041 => 1.12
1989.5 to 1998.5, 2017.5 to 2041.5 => 1.03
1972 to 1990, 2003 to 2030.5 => 0.89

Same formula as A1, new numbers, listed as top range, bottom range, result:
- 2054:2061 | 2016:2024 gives 1.04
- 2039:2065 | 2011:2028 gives 1.09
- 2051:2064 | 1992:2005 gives 0.98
